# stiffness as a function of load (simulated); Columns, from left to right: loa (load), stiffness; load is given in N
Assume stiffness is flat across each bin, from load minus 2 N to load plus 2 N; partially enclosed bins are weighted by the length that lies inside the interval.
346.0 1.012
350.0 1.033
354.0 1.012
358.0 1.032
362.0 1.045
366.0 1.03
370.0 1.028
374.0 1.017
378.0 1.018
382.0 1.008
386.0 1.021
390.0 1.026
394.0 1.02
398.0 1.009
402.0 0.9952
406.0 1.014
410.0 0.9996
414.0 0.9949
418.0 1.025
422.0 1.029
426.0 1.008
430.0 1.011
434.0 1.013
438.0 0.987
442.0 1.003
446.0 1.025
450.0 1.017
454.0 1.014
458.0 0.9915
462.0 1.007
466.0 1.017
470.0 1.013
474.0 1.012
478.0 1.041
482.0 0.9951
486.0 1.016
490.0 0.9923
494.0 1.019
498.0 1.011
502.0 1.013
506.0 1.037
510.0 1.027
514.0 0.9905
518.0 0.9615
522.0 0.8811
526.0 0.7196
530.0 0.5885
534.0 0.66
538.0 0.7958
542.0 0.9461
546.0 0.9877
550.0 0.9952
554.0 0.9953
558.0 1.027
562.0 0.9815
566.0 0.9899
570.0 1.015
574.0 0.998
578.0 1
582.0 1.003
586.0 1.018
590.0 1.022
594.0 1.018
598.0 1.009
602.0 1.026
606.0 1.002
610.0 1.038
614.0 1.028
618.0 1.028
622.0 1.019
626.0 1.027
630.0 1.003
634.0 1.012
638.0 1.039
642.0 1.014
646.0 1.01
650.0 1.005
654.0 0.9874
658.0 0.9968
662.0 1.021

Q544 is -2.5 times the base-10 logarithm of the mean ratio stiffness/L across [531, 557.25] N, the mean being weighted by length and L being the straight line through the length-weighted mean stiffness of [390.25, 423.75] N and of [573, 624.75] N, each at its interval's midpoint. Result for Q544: 0.141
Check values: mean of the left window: 1.01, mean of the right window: 1.02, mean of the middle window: 0.891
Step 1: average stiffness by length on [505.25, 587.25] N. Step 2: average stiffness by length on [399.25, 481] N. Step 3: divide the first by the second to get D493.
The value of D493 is 0.9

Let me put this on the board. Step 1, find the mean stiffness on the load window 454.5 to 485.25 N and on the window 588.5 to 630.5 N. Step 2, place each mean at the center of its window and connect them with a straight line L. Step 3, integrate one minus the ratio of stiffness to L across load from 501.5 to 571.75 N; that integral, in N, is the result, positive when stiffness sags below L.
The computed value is 6.6 N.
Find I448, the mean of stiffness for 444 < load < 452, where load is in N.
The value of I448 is 1.02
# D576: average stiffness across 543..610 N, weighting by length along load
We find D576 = 1.01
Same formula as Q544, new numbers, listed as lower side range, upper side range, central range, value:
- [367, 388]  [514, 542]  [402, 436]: -0.059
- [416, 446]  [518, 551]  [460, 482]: -0.085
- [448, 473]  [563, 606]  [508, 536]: 0.209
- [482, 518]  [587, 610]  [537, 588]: 0.033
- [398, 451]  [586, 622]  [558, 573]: 0.020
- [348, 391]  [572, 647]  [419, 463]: 0.013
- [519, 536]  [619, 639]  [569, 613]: -0.119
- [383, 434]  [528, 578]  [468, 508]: -0.060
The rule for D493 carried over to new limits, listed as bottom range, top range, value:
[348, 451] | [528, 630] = 0.95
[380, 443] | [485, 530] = 0.94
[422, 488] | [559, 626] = 1.00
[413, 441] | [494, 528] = 0.95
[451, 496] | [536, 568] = 0.95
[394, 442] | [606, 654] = 1.01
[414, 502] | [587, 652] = 1.01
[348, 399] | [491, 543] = 0.88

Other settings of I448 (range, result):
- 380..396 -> 1.02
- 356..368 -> 1.04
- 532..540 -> 0.728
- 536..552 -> 0.931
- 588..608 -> 1.02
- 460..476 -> 1.01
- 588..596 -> 1.02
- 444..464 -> 1.01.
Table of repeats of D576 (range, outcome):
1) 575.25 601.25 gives 1.01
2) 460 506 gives 1.01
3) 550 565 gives 1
